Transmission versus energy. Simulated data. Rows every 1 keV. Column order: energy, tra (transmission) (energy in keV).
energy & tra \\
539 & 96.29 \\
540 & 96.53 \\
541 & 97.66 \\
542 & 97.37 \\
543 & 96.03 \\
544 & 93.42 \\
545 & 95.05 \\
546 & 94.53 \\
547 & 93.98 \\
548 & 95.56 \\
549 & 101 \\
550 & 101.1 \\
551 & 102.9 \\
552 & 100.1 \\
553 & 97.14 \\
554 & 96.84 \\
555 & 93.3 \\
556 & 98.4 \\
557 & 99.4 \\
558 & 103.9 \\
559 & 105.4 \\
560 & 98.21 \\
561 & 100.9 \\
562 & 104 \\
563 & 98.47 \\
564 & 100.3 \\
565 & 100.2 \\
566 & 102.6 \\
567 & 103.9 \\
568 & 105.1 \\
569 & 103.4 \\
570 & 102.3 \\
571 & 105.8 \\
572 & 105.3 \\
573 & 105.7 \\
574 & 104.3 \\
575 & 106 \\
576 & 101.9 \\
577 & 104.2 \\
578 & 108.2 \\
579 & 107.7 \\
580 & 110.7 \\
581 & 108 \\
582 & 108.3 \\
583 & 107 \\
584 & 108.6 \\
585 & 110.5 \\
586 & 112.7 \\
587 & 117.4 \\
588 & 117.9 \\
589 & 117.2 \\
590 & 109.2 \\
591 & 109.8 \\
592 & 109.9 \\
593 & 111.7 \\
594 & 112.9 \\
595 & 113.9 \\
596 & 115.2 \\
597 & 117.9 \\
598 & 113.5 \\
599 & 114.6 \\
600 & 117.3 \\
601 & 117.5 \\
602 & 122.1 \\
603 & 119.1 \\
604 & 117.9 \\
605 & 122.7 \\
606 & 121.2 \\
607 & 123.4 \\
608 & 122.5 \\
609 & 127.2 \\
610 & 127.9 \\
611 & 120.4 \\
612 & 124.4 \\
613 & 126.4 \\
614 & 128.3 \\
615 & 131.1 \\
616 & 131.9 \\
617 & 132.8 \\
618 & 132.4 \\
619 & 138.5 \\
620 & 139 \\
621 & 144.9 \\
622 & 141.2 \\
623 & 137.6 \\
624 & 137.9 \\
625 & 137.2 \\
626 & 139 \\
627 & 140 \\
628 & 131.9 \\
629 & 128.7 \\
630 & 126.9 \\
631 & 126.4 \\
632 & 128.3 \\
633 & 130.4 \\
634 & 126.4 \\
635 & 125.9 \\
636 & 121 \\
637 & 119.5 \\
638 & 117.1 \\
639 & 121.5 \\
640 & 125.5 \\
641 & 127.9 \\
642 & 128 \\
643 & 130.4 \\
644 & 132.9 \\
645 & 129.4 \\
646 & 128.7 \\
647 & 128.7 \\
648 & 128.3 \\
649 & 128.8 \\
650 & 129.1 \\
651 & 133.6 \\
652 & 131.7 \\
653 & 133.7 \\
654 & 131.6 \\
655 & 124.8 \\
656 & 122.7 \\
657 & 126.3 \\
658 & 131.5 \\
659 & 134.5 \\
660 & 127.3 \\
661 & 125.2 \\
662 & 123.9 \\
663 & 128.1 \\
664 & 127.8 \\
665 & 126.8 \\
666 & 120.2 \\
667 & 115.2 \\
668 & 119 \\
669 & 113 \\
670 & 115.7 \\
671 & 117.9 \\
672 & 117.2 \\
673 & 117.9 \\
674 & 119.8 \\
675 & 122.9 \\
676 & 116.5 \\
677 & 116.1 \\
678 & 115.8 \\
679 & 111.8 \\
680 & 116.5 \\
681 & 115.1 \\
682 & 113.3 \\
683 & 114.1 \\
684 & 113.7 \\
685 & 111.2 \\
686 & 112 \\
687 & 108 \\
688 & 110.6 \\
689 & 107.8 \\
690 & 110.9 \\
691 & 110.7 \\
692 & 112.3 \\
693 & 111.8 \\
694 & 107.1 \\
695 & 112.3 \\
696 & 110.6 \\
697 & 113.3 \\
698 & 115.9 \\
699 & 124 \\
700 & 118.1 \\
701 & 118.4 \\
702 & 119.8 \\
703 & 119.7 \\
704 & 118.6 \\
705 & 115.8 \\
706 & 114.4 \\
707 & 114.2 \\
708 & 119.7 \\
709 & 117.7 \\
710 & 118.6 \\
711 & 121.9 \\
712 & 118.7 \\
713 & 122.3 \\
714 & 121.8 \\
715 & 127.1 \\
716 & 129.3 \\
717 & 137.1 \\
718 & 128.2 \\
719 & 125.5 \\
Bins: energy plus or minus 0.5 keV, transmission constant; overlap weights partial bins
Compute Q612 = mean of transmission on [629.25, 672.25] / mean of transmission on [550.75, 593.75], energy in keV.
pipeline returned 1.20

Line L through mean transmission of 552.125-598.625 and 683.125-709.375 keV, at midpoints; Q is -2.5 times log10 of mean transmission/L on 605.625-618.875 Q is -0.17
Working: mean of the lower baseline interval 106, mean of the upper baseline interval 114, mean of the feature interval 127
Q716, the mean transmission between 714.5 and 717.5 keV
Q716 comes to 131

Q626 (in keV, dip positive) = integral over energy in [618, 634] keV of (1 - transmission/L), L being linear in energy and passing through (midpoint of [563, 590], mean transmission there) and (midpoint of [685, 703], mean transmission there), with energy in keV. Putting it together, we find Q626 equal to -3.7 keV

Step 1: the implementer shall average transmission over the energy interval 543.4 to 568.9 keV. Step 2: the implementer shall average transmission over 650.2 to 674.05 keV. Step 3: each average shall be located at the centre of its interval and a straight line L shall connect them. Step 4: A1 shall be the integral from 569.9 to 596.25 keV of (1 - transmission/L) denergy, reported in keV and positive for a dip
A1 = -0.9 keV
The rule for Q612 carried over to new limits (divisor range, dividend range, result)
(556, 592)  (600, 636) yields 1.22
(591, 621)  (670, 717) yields 0.95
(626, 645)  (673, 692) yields 0.89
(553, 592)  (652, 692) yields 1.13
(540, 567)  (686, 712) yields 1.16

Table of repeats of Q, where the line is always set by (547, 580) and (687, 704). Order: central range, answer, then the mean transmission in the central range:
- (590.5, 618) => -0.144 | 121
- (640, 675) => -0.141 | 126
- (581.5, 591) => -0.080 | 112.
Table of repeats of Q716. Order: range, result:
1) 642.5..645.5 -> 131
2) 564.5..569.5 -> 103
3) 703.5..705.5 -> 117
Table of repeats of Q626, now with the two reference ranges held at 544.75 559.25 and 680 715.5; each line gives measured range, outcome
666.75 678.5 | -0.5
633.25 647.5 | -2.3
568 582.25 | -0.6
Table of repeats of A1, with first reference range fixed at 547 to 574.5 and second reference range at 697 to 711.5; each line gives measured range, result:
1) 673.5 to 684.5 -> -0.1 keV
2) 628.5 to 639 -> -1.4 keV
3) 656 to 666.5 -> -1.3 keV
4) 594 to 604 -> -1.0 keV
